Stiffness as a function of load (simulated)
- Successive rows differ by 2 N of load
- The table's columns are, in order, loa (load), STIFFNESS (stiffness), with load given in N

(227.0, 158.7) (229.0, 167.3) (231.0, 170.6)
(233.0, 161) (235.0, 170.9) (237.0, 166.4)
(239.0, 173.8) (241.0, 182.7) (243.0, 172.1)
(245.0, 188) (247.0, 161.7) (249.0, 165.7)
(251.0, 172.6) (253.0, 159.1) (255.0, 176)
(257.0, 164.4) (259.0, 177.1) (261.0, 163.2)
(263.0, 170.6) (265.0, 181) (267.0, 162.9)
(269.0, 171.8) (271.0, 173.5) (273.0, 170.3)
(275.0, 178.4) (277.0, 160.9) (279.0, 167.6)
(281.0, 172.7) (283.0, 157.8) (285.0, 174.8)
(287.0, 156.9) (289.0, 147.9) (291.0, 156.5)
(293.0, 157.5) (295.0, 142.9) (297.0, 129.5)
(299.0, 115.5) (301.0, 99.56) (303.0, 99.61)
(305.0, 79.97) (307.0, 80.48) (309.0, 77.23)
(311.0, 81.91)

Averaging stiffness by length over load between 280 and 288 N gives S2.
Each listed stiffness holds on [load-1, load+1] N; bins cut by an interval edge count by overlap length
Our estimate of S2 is 166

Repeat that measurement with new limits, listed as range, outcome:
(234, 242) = 173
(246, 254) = 165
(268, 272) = 173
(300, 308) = 89.9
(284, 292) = 159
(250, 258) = 168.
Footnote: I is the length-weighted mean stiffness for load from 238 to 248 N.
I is 176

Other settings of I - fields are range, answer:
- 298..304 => 105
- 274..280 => 169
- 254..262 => 170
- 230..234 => 166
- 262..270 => 172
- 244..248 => 175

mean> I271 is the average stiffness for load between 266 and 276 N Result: 171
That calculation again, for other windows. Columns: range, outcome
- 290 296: 152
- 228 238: 167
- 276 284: 165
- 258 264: 170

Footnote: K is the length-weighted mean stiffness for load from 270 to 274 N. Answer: 172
